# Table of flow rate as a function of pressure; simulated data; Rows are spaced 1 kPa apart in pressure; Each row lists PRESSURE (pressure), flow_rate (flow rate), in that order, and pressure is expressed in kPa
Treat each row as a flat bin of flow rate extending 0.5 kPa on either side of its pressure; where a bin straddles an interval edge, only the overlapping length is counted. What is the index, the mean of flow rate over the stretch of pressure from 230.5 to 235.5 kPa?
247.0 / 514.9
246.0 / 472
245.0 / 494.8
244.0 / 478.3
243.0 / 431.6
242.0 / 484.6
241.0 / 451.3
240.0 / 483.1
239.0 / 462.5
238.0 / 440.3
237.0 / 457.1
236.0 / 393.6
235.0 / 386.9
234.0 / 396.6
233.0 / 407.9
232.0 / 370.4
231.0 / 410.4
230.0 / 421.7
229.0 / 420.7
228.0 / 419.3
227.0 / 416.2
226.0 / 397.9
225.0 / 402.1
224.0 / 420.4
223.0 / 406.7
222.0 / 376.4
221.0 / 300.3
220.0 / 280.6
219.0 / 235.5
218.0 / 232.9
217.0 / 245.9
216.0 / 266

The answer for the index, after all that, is 394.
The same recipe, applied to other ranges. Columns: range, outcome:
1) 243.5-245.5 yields 487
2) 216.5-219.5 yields 238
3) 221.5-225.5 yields 401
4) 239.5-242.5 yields 473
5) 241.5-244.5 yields 465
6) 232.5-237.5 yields 408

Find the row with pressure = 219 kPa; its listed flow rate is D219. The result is 235.5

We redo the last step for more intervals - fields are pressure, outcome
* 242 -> 484.6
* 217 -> 245.9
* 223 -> 406.7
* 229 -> 420.7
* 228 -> 419.3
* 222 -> 376.4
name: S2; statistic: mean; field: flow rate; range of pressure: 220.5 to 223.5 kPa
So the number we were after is 361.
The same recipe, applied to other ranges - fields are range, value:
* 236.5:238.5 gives 449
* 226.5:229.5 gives 419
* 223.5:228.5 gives 411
